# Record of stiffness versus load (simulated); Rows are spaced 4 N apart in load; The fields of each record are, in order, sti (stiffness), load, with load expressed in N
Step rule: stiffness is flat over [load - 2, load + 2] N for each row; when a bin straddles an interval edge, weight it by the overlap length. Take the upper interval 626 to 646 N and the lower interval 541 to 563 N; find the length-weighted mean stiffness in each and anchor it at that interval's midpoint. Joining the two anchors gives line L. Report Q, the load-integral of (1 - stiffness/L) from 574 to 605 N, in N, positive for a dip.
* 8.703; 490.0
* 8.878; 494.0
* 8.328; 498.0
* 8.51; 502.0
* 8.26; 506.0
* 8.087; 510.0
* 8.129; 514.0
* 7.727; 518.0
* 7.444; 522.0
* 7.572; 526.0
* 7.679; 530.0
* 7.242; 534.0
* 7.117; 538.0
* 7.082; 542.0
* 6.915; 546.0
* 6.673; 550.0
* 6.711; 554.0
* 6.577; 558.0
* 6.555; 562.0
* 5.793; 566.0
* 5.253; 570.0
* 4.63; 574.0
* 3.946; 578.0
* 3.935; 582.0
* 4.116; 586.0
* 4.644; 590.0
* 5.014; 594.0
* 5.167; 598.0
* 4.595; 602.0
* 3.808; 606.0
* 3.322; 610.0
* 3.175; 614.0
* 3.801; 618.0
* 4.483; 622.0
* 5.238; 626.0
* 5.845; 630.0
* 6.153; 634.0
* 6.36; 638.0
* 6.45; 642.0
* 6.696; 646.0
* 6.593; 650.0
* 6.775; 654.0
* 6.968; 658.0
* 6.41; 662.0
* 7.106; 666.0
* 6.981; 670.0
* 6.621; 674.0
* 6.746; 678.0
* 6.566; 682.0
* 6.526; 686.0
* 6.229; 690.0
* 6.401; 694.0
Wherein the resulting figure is 9.6 N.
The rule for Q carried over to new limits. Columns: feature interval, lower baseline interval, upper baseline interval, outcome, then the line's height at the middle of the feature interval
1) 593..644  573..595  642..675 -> 5.61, 5.46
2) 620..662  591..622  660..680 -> -4.32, 5.58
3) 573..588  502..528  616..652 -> 5.79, 6.72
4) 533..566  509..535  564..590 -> -3.49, 6.16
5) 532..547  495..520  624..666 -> 1.31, 7.78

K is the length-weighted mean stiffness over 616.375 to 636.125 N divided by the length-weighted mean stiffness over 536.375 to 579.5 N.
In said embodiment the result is 0.84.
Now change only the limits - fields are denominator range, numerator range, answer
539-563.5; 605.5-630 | 0.61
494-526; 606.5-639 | 0.58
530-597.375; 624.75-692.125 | 1.12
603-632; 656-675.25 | 1.61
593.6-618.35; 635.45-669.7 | 1.63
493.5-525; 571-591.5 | 0.53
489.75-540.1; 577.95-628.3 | 0.54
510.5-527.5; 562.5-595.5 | 0.61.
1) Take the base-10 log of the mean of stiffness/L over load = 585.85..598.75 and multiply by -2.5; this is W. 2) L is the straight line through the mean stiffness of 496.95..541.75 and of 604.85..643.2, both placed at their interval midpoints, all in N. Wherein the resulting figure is 0.20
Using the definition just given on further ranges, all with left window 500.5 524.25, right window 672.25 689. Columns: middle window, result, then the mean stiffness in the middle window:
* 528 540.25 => 0.070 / 7.34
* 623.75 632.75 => 0.254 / 5.56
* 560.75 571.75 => 0.281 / 5.83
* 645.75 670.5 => -0.001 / 6.78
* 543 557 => 0.138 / 6.78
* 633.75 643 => 0.100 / 6.34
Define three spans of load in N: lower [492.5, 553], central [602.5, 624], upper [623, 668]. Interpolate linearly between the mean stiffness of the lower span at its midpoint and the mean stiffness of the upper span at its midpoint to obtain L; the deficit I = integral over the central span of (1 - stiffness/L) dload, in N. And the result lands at 9.4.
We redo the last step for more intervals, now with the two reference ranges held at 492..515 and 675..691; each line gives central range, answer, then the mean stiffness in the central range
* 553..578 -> 6.5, 5.73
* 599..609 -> 4.3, 4.21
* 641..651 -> 0.5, 6.59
